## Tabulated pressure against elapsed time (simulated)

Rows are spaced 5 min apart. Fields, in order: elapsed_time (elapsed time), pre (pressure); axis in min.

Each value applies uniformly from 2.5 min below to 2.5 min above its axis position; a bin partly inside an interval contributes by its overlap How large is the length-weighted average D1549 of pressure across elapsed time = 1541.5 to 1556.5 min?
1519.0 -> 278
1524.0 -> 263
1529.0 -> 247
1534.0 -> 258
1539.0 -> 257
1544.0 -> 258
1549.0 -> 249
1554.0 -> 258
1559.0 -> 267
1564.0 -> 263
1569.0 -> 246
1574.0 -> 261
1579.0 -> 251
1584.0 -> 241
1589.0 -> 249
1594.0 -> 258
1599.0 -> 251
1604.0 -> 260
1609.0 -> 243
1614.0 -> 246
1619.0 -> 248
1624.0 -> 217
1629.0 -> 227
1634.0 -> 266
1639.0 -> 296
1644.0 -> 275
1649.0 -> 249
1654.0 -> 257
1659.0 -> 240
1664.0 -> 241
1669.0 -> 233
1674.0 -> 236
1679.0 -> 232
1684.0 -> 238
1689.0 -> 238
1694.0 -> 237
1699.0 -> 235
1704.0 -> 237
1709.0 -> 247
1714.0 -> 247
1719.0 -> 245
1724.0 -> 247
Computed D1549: 255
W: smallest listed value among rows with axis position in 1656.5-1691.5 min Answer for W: 232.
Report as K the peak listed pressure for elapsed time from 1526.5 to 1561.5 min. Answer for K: 267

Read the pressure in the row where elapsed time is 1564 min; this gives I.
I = 263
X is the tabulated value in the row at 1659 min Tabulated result 240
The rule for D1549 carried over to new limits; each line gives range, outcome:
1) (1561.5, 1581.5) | 255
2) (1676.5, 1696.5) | 236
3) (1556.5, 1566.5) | 265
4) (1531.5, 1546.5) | 258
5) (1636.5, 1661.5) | 263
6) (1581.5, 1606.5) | 252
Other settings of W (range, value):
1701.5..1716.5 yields 237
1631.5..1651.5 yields 249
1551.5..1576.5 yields 246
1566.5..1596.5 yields 241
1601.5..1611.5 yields 243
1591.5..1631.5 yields 217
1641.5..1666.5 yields 240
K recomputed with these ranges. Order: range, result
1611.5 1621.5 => 248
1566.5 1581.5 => 261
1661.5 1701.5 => 241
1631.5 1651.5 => 296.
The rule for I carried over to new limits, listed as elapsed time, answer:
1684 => 238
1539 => 257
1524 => 263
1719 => 245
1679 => 232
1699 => 235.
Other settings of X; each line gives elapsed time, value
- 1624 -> 217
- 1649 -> 249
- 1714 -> 247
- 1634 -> 266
